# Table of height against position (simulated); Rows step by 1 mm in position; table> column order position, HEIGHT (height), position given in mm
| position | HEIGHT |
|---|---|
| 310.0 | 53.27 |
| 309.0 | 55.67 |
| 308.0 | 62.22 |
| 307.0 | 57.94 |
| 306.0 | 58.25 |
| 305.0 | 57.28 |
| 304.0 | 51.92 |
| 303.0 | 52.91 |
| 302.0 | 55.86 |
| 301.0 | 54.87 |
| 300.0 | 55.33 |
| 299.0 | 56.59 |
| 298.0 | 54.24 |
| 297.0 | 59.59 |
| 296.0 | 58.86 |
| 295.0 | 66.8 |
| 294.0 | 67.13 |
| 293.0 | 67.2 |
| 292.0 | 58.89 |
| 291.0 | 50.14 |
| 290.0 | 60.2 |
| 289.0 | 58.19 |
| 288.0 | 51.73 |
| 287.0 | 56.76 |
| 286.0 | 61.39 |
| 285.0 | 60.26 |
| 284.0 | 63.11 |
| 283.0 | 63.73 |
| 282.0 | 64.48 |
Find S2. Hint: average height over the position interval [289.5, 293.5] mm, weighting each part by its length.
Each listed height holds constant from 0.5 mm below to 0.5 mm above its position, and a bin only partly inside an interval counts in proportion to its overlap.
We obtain 59.1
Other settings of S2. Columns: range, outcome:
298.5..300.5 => 56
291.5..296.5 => 63.8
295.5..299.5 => 57.3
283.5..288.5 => 58.6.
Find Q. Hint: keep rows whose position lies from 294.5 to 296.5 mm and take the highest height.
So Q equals 66.8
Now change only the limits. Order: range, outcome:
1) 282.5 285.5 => 63.73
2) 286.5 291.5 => 60.2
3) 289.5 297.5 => 67.2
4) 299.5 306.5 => 58.25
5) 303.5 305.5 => 57.28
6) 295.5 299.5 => 59.59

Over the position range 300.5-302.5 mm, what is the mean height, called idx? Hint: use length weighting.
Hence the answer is 55.4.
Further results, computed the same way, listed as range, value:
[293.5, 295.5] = 67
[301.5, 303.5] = 54.4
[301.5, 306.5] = 55.2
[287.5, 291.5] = 55.1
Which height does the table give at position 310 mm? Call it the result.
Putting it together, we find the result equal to 53.27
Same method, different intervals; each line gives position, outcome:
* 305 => 57.28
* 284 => 63.11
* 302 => 55.86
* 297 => 59.59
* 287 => 56.76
